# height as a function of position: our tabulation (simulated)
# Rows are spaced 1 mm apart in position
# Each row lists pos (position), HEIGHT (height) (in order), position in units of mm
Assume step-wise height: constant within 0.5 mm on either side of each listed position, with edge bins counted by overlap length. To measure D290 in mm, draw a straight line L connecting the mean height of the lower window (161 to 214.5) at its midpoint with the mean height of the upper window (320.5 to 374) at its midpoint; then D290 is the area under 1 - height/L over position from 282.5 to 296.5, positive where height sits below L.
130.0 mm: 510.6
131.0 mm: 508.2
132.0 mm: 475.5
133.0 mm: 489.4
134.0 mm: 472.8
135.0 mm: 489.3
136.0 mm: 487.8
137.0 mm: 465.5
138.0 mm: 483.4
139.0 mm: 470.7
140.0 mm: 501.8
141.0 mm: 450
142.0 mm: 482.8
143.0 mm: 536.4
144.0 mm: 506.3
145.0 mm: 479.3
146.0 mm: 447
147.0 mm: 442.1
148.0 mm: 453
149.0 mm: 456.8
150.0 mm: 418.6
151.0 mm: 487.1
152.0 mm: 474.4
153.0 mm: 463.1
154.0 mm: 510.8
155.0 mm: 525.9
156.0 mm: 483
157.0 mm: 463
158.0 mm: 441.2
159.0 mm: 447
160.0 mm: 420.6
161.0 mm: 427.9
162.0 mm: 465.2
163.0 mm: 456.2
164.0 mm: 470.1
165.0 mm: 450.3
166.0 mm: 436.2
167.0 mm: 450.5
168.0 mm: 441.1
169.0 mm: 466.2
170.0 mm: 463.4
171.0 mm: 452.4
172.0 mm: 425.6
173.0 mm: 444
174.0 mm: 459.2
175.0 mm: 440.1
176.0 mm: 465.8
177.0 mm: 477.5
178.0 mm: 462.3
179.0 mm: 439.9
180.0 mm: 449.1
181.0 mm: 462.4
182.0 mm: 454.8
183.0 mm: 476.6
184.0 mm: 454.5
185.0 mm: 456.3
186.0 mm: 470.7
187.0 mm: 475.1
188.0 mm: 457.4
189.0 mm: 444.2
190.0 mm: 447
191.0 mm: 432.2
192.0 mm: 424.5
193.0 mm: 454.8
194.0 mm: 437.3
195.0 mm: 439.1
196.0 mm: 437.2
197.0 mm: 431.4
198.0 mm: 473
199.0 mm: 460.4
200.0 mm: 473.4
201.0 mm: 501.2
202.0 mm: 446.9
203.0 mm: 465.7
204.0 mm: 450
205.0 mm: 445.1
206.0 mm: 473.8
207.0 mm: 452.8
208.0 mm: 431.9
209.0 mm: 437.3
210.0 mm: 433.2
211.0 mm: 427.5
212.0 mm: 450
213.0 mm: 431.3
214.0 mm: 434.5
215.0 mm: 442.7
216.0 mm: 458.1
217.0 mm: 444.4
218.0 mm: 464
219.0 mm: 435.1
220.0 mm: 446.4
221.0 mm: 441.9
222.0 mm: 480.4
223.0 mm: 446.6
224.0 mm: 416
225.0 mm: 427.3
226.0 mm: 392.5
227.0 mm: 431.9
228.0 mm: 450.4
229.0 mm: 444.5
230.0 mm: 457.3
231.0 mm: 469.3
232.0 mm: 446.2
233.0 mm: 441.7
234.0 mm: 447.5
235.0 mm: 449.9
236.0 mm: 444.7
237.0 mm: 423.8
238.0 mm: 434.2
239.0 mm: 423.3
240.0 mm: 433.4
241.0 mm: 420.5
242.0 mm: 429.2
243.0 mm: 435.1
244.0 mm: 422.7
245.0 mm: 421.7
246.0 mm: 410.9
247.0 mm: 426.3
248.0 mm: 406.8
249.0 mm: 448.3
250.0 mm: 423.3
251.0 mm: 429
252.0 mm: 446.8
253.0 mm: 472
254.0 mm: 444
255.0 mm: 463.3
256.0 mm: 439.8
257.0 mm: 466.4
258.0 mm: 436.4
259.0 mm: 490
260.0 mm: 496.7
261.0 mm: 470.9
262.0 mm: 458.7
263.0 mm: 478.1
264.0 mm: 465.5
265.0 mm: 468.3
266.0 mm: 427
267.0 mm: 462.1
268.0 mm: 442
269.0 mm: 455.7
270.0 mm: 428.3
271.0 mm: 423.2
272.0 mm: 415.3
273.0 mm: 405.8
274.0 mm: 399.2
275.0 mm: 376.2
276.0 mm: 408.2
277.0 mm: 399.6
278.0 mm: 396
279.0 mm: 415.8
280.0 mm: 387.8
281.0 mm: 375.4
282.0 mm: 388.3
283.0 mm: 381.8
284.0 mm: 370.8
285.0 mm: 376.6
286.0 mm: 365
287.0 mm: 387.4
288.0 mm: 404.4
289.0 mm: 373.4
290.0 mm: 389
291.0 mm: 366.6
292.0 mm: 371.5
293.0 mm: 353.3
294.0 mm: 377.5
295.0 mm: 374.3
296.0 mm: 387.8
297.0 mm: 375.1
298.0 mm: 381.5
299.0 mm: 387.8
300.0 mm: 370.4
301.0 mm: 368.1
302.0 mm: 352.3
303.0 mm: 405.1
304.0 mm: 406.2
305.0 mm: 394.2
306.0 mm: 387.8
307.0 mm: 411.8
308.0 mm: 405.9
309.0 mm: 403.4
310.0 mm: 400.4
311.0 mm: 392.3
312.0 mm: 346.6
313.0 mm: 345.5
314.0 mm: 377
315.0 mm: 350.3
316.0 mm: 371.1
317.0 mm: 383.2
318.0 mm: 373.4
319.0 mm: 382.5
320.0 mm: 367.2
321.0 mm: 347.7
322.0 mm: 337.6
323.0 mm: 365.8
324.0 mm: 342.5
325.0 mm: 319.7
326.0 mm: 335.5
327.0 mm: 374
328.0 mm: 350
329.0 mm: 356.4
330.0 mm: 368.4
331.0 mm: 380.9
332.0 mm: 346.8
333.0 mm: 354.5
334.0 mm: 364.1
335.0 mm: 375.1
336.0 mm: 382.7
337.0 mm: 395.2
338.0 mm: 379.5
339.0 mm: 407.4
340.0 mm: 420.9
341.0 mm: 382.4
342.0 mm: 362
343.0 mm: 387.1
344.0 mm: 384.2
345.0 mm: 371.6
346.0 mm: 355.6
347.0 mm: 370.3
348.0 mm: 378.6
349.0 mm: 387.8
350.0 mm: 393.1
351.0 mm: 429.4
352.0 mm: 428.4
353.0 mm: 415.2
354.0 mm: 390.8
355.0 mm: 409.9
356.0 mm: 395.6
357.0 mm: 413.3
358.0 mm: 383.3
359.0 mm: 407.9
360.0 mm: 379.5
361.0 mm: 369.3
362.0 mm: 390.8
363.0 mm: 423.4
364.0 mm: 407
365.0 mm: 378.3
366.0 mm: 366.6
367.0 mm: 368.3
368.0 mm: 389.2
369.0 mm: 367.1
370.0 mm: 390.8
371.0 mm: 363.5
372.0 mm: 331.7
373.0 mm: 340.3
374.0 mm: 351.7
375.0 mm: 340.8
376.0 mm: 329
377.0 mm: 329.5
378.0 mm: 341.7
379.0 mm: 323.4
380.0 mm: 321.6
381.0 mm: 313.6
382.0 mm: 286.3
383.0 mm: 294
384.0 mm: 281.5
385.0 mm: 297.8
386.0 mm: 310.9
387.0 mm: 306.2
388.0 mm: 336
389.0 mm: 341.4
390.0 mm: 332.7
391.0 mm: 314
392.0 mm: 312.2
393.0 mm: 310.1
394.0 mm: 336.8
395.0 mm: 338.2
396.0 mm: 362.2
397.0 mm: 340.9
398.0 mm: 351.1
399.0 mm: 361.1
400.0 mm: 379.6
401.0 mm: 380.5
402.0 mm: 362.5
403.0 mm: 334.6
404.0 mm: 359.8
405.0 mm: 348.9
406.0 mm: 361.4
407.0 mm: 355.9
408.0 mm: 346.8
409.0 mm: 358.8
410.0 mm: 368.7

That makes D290 0.9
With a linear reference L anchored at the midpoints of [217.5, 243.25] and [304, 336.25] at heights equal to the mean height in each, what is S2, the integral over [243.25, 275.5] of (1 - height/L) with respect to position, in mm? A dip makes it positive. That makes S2 -1.9 mm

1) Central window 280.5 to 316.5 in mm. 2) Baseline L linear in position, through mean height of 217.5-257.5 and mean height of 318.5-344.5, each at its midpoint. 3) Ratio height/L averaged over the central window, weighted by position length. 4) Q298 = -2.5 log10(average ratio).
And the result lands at 0.036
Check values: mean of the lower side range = 439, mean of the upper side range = 368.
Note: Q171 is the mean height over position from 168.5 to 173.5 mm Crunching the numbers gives 450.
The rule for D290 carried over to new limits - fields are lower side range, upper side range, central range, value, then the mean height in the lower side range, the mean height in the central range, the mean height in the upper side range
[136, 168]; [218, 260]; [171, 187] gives 0.1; 467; 456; 440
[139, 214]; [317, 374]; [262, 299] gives 0.6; 457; 402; 377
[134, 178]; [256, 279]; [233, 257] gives 0.5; 465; 435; 439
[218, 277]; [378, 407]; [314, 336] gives 1.3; 439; 360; 333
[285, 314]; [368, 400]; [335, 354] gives -1.9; 381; 390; 333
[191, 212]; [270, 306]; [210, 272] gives -3.4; 449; 443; 387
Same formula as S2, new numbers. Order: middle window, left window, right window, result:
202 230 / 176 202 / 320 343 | -0.3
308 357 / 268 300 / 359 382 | -0.5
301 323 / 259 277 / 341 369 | 2.0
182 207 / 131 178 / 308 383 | -0.5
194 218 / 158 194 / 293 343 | -0.8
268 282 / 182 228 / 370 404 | -0.1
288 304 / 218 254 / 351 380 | 1.2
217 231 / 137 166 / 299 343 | -0.5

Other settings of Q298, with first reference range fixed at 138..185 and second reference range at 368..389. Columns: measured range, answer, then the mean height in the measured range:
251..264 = -0.15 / 462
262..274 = -0.12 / 442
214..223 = -0.06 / 450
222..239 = -0.05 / 440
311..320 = 0.00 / 368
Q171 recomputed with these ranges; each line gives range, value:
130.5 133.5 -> 491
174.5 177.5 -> 461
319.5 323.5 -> 355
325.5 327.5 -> 355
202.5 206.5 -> 459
